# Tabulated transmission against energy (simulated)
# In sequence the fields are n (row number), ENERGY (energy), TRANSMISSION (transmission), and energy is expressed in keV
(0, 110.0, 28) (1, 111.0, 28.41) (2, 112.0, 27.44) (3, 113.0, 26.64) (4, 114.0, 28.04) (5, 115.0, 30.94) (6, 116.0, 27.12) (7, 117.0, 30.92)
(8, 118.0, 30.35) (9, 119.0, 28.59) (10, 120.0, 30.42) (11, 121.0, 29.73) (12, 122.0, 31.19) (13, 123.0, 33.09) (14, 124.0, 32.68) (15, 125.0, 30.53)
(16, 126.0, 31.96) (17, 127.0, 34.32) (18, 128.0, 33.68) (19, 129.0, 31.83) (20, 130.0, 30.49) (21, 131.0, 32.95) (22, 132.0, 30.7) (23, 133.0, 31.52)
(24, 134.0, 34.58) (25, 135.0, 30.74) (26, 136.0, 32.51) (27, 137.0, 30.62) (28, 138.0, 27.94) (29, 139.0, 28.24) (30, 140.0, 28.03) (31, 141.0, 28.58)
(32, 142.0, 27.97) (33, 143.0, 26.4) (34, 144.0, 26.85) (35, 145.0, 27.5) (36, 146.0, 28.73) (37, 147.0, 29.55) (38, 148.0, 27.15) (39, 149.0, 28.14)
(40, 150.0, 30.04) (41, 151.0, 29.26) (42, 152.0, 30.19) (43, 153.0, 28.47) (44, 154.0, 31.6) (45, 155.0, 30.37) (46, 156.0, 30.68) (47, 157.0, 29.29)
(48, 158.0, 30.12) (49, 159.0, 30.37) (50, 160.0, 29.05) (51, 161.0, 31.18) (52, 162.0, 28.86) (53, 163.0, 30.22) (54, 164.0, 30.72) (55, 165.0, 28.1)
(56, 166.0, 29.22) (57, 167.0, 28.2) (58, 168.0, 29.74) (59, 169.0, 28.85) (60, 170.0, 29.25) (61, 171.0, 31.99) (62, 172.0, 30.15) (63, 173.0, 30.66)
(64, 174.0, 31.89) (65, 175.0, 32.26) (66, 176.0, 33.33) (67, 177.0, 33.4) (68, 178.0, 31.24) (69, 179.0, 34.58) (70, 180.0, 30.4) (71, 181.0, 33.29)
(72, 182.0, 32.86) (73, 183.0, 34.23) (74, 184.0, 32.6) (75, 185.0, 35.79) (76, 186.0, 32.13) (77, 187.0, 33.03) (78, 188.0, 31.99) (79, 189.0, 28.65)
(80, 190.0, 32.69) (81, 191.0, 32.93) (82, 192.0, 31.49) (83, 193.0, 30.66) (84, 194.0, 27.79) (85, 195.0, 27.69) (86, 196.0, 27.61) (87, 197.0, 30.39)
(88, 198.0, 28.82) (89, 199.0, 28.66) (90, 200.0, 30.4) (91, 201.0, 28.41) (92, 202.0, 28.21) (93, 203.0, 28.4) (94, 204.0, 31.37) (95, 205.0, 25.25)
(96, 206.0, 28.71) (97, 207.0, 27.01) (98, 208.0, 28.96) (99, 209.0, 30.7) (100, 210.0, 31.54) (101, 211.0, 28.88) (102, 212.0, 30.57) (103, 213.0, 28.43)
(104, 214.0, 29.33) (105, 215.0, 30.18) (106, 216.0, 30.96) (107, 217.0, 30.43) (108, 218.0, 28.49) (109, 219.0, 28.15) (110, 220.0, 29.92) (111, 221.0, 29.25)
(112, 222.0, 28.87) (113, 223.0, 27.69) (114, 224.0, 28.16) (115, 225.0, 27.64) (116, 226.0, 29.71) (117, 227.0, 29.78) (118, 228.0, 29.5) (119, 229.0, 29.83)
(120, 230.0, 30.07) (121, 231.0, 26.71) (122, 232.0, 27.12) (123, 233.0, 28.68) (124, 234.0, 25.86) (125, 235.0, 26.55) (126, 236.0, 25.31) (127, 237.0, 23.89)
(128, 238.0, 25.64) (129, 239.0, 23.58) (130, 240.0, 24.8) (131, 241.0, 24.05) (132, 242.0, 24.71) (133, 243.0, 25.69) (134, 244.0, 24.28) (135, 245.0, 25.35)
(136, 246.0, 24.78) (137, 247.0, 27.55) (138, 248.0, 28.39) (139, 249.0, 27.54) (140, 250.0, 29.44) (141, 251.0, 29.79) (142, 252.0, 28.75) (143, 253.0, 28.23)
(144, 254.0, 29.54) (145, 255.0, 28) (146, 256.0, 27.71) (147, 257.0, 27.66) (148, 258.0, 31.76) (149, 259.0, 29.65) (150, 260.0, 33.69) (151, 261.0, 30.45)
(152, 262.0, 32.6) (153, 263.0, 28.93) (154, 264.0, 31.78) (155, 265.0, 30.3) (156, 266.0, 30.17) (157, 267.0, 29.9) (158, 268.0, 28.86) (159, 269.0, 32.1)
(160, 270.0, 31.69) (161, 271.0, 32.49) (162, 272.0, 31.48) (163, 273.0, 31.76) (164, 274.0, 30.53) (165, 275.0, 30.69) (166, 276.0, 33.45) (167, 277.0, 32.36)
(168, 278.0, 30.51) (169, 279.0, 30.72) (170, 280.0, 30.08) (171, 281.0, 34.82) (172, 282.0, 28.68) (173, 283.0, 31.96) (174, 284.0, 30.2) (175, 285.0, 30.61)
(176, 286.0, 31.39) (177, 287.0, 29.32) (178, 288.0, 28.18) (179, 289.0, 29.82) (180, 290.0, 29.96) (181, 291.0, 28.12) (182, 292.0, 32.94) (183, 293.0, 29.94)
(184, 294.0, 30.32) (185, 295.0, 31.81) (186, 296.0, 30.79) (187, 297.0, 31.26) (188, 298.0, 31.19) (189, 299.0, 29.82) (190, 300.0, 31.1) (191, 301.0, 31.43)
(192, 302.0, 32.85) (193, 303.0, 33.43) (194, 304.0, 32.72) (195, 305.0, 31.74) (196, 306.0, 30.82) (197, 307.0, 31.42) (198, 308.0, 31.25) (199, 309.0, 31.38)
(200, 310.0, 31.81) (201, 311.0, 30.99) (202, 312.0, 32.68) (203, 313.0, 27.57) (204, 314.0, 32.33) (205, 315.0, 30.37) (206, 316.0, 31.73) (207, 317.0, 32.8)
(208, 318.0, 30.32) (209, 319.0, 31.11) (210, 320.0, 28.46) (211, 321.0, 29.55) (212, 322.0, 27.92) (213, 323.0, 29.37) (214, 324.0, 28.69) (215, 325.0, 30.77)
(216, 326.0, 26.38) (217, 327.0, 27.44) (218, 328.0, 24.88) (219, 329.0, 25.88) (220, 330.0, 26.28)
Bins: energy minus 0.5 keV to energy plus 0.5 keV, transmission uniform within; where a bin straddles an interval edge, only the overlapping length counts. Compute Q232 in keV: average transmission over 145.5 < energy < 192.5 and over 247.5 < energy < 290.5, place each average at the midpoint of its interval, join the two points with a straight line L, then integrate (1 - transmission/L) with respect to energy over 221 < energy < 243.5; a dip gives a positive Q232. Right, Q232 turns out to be 2.6 keV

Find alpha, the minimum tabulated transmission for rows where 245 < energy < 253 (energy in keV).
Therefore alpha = 24.78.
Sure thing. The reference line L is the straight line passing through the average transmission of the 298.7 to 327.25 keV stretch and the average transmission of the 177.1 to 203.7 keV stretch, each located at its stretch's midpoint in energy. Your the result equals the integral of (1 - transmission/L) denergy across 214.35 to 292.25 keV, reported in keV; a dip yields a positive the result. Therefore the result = 4.4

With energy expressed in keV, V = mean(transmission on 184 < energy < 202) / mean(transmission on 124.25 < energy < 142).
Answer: 0.98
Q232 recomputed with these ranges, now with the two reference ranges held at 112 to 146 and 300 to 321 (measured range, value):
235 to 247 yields 2.3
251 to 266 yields 0.5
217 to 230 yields 0.7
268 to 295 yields 0.2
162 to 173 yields 0.3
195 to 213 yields 1.0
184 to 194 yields -0.5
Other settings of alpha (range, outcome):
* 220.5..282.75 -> 23.58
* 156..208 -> 25.25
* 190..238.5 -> 23.89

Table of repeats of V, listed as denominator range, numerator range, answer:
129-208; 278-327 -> 1.02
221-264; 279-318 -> 1.11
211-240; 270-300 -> 1.10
